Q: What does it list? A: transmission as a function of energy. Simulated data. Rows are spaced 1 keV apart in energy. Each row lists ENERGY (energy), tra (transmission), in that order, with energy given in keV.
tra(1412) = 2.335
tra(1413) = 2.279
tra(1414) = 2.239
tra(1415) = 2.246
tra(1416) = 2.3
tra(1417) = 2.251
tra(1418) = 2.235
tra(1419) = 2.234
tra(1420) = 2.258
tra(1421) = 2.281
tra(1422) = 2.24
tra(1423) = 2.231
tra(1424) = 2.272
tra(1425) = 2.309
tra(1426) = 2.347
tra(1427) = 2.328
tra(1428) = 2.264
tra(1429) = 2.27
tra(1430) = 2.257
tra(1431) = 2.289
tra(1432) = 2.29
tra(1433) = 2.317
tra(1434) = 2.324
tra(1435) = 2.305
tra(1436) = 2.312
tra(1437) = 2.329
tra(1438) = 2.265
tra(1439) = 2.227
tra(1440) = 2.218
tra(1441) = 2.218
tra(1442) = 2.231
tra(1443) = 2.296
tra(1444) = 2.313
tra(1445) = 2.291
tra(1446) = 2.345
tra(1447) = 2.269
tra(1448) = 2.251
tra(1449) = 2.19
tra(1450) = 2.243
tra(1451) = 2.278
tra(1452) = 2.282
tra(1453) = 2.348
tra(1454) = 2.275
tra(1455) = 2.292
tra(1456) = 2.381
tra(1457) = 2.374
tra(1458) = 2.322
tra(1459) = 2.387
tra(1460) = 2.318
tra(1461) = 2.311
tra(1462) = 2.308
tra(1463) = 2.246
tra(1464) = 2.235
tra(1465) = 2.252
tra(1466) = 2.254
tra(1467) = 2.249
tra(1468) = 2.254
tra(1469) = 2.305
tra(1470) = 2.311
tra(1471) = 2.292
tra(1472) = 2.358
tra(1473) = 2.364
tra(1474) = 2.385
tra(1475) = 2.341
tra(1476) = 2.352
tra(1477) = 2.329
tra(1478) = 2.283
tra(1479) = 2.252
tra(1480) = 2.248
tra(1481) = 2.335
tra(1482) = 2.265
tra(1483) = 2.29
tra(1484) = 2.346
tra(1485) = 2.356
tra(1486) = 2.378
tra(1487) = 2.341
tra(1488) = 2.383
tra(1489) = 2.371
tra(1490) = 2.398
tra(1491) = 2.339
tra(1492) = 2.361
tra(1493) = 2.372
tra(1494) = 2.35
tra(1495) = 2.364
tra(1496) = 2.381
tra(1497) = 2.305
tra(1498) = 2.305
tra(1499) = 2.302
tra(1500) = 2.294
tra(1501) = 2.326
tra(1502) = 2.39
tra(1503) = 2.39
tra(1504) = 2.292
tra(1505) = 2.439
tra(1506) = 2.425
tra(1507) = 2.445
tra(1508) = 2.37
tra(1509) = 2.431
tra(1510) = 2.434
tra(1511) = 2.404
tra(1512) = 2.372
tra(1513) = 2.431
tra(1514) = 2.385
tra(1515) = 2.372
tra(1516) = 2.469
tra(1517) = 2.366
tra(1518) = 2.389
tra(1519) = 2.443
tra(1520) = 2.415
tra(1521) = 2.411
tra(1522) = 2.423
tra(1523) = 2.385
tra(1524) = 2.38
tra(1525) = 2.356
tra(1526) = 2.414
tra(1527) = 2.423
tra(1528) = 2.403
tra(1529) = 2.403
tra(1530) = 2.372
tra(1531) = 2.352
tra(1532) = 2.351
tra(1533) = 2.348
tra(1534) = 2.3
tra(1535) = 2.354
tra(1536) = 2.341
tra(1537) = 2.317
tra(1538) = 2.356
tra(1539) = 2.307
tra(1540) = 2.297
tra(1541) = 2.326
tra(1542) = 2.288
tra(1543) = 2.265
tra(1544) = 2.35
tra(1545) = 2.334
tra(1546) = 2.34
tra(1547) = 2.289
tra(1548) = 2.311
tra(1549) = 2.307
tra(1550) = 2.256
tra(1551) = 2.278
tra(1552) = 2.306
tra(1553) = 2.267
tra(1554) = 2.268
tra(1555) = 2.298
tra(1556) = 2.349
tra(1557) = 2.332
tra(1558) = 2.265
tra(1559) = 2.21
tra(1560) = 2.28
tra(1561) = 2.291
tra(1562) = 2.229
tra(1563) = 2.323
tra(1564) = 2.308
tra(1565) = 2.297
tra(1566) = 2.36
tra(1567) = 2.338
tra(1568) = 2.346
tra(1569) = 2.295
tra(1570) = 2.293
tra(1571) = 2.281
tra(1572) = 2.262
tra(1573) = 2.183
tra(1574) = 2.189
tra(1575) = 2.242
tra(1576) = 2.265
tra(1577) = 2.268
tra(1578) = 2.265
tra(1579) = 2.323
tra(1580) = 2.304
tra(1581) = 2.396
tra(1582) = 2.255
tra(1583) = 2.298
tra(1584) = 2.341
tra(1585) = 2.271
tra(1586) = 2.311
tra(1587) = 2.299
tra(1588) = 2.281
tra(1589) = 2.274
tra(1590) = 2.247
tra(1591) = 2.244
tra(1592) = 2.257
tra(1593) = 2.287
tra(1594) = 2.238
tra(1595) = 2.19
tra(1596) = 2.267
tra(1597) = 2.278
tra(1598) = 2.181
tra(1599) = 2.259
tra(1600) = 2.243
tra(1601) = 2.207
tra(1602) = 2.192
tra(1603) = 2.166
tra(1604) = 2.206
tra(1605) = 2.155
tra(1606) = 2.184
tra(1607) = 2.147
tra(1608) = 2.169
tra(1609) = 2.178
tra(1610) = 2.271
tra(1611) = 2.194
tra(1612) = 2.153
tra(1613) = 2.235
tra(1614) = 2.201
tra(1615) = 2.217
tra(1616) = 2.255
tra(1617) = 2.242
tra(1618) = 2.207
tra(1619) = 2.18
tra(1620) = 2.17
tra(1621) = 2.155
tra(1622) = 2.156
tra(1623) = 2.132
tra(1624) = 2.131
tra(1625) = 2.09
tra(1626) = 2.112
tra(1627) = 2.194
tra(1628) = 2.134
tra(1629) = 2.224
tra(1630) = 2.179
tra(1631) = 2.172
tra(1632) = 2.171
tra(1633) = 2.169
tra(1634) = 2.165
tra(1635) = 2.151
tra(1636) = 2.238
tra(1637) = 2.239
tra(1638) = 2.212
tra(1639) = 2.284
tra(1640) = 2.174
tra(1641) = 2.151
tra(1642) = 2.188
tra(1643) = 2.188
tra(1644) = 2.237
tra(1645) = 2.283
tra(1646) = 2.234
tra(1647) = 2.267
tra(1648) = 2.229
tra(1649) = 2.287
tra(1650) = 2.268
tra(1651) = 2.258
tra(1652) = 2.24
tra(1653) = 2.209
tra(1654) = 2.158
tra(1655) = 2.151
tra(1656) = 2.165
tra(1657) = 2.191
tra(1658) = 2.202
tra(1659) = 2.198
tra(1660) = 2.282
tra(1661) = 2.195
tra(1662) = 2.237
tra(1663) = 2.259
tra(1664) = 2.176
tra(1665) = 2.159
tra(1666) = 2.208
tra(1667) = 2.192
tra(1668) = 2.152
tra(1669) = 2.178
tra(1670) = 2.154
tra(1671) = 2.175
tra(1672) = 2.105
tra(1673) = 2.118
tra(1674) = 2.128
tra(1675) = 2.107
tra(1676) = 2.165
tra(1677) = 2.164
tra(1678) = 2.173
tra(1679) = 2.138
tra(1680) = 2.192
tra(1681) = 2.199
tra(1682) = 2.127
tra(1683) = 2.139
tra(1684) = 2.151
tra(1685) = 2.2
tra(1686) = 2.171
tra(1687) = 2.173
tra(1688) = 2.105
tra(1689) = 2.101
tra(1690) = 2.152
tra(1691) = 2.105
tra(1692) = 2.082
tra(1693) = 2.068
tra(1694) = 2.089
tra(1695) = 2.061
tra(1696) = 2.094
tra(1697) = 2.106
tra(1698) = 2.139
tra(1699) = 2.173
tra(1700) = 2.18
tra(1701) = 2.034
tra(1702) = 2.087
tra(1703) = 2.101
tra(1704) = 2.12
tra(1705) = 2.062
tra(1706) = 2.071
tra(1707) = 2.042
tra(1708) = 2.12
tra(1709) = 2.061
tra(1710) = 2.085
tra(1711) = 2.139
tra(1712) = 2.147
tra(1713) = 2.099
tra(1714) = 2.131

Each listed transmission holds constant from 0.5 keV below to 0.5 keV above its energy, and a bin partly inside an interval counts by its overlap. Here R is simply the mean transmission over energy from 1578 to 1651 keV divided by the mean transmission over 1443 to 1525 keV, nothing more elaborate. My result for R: 0.9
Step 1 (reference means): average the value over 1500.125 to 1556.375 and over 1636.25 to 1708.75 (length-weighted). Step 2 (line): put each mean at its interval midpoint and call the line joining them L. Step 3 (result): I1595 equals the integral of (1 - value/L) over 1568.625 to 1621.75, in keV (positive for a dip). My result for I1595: 0.7 keV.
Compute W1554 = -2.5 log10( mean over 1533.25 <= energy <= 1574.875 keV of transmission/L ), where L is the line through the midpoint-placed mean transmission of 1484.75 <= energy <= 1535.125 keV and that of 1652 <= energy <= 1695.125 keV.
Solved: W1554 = 0.01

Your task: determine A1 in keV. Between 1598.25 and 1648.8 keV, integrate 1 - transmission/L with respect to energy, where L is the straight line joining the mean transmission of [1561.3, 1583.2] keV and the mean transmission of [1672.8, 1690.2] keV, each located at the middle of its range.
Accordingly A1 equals 0.65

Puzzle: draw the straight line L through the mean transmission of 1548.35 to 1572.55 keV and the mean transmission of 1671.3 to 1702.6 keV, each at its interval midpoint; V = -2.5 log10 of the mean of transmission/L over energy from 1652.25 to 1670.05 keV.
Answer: -0.02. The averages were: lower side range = 2.29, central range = 2.19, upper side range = 2.13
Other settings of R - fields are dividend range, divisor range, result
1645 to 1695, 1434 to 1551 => 0.93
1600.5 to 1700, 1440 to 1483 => 0.95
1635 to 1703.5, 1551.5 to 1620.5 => 0.96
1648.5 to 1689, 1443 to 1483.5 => 0.95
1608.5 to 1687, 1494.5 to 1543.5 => 0.92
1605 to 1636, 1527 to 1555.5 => 0.94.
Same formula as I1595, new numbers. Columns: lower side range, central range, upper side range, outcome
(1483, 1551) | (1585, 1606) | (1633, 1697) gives 0.2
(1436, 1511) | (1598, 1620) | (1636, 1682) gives 0.3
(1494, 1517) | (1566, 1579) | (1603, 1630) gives -0.1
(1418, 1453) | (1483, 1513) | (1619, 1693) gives -1.6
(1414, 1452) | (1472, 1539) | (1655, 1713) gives -3.9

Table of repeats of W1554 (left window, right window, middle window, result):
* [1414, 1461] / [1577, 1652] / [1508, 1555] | -0.05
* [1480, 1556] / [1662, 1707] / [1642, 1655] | -0.02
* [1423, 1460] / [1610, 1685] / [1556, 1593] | -0.03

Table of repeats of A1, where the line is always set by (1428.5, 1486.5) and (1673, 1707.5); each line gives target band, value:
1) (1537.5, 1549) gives -0.42 keV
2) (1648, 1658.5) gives -0.31 keV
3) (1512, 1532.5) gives -1.35 keV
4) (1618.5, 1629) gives 0.11 keV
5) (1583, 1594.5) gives -0.41 keV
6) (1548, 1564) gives -0.45 keV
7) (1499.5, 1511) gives -0.63 keV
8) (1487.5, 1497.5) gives -0.40 keV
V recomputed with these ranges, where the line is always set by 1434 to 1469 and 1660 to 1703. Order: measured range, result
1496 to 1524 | -0.06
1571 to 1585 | -0.03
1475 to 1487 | -0.02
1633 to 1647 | -0.02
